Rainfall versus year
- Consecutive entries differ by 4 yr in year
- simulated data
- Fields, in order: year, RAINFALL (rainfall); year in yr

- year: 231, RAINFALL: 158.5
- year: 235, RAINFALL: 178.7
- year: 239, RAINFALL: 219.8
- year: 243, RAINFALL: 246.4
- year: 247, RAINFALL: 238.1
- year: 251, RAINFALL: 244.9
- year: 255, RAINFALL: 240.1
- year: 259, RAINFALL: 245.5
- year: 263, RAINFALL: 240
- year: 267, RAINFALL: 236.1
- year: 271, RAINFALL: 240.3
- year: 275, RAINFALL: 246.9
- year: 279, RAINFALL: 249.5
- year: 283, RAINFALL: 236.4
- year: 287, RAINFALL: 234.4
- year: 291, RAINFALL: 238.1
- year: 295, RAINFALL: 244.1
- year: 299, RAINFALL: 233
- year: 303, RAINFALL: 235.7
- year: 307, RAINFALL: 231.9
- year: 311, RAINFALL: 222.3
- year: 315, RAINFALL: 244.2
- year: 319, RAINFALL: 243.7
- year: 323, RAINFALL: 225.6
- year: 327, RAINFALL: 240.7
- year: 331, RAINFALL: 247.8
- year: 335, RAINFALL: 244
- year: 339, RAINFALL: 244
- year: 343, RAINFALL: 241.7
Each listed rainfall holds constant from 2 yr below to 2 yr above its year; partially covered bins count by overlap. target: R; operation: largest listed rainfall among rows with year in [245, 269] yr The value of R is 245.5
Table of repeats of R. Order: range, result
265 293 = 249.5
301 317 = 244.2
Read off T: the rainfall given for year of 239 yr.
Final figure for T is 219.8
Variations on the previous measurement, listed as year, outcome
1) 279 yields 249.5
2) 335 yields 244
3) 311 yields 222.3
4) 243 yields 246.4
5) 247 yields 238.1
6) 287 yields 234.4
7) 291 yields 238.1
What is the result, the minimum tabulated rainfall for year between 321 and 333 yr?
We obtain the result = 225.6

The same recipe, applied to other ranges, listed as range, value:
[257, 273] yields 236.1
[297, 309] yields 231.9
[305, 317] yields 222.3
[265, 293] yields 234.4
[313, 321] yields 243.7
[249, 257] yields 240.1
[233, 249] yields 178.7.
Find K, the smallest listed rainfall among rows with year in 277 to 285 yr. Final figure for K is 236.4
